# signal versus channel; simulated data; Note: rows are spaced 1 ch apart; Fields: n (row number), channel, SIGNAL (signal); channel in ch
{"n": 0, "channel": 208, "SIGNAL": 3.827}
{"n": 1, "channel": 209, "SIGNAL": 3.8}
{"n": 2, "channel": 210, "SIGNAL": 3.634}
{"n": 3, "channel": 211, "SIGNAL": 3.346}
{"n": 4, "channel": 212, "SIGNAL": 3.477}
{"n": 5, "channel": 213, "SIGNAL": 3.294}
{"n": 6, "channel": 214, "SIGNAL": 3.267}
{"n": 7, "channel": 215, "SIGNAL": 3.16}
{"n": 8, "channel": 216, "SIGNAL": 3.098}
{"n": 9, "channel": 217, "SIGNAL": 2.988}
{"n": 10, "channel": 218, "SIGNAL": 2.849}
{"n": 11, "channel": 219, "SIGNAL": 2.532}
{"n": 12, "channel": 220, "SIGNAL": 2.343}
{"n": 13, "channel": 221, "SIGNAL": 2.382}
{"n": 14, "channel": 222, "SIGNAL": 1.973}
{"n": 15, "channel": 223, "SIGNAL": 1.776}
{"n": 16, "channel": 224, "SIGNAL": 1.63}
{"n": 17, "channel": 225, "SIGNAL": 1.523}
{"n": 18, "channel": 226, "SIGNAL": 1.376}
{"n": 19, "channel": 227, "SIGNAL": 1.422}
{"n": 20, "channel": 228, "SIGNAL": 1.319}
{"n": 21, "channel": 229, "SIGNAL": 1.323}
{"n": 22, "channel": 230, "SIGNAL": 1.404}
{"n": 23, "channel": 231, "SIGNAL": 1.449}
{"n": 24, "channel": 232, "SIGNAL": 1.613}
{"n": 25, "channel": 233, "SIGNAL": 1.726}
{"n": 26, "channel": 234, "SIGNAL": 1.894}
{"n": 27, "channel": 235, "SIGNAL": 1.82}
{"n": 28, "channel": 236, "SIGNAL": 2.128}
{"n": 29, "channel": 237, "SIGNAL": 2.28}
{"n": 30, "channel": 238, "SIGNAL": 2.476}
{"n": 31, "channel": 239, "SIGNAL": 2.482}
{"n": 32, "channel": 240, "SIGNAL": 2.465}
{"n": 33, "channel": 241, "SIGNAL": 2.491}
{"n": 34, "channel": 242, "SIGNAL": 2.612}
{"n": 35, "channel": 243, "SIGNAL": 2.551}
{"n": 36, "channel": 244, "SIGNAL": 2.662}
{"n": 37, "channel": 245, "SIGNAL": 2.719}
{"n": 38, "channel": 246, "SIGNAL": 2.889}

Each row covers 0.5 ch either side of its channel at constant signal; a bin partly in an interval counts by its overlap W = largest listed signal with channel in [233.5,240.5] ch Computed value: 2.482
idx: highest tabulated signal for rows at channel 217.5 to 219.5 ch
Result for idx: 2.849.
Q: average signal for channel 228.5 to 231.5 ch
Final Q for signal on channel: 1.39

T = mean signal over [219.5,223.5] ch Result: 2.12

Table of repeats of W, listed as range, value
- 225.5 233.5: 1.726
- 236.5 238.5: 2.476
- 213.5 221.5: 3.267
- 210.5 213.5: 3.477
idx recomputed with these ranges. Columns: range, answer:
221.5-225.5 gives 1.973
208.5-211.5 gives 3.8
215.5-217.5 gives 3.098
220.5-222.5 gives 2.382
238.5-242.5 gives 2.612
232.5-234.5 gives 1.894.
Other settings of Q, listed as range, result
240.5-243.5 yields 2.55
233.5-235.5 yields 1.86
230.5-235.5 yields 1.7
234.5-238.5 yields 2.18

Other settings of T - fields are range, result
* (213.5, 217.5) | 3.13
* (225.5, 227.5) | 1.4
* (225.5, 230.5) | 1.37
